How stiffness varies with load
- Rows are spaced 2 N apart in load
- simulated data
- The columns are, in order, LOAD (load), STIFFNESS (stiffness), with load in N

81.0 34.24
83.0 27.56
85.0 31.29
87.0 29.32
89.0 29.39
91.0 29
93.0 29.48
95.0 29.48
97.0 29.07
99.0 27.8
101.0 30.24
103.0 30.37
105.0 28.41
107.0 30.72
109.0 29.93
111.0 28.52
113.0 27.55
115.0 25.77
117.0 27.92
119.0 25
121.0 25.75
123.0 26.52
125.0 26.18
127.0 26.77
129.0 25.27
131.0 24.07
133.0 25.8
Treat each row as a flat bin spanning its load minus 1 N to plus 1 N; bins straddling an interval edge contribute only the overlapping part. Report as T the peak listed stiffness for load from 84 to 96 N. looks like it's 31.29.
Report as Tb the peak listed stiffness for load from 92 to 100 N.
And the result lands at 29.48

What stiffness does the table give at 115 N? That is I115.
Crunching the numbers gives 25.77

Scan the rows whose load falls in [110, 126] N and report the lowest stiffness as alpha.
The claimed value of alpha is 25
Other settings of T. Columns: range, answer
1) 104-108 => 30.72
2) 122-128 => 26.77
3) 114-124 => 27.92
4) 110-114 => 28.52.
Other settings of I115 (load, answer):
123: 26.52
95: 29.48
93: 29.48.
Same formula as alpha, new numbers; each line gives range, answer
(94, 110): 27.8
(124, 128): 26.18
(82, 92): 27.56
